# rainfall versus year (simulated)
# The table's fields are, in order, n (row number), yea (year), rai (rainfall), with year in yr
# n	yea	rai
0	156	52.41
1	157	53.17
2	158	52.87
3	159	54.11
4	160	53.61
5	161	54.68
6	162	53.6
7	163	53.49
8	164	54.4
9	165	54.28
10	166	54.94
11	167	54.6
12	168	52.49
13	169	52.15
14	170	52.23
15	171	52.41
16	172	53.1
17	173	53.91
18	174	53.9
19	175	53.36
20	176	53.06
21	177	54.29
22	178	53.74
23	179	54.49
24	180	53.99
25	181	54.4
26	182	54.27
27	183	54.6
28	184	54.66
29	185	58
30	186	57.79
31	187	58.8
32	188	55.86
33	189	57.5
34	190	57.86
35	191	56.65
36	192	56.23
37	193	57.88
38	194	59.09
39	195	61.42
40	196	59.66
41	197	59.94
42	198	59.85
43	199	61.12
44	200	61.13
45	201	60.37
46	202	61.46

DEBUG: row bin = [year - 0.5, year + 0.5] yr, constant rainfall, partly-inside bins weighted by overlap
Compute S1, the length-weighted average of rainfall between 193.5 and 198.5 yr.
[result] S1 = 60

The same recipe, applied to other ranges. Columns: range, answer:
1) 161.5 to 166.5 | 54.1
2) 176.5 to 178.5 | 54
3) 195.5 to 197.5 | 59.8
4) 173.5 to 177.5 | 53.7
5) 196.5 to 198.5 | 59.9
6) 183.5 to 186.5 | 56.8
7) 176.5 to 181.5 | 54.2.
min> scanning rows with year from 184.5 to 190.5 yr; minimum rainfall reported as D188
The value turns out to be 55.86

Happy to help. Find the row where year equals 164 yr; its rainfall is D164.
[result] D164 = 54.4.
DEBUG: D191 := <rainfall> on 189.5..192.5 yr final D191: 56.9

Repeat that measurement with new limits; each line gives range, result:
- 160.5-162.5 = 54.1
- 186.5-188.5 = 57.3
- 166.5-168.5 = 53.5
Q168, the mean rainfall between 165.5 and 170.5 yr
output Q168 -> 53.3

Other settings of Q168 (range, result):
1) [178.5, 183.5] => 54.4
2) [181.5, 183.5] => 54.4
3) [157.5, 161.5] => 53.8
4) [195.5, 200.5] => 60.3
